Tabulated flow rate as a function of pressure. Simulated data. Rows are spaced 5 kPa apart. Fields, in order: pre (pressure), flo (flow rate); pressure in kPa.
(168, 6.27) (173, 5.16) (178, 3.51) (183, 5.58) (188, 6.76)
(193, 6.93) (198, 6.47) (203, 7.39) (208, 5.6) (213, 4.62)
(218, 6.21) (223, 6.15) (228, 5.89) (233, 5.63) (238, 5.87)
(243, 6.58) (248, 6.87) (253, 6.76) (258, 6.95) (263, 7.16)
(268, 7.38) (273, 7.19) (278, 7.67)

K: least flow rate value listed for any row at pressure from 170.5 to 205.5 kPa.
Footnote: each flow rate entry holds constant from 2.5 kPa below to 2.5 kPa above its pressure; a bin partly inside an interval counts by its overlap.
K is 3.51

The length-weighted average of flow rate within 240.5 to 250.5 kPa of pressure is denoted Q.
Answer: 6.72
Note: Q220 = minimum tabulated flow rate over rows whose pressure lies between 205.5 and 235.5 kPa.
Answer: 4.62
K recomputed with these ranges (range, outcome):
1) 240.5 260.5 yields 6.58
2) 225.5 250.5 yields 5.63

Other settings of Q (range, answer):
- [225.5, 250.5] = 6.17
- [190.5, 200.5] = 6.7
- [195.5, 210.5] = 6.49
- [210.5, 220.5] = 5.42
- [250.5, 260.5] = 6.85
